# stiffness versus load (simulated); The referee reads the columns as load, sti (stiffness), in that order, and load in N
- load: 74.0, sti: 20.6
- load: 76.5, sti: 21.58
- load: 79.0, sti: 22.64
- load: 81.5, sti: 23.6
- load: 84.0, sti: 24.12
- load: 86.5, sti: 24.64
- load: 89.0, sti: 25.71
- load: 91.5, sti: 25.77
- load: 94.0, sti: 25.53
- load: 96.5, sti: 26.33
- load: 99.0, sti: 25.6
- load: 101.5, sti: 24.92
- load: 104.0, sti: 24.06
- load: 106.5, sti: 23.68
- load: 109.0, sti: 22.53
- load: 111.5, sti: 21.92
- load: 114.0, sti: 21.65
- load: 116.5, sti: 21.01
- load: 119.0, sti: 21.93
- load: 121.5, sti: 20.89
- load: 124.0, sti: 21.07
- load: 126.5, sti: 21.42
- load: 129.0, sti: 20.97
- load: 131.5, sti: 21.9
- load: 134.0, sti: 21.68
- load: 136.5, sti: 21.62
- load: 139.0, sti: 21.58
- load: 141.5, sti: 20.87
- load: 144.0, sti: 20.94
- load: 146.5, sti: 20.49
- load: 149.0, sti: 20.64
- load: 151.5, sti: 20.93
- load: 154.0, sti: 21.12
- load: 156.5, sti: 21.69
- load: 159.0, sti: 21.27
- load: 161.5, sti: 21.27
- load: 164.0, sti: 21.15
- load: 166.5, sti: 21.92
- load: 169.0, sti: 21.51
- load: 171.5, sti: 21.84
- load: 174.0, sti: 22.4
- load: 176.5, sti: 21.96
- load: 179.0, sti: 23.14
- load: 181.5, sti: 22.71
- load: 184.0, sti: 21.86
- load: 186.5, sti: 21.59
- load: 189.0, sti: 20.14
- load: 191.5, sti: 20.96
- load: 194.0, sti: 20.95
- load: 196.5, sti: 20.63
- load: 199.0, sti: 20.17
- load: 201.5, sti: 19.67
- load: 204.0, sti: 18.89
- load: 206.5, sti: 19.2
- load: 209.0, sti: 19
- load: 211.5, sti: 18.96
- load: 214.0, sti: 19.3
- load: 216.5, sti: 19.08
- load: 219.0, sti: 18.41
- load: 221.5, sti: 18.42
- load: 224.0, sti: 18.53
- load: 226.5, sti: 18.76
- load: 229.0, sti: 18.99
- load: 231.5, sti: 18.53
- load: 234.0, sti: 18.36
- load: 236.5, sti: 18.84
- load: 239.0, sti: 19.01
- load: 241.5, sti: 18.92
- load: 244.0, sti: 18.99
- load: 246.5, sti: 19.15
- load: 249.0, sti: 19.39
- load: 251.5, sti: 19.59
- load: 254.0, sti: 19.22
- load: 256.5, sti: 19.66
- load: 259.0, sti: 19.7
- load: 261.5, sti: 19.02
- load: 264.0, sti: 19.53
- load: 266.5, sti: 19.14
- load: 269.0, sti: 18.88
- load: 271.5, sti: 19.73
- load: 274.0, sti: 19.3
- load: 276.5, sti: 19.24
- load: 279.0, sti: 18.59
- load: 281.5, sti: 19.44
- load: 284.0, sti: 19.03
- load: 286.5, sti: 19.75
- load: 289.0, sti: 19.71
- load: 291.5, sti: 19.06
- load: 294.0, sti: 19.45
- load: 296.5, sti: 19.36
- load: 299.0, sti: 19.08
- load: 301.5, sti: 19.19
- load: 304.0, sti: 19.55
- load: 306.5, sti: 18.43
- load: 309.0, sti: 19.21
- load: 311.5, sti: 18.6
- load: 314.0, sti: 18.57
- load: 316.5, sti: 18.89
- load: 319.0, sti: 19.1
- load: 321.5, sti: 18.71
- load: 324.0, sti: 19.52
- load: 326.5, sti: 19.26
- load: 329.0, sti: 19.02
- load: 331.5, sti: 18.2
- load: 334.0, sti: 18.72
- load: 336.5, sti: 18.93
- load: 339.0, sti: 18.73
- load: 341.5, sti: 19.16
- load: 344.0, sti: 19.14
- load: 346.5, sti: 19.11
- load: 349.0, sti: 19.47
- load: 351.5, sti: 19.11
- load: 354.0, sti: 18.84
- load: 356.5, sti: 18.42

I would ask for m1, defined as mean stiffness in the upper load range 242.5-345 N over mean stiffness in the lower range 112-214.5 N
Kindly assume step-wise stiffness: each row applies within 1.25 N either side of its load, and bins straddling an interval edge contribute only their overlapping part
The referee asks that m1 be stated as 0.9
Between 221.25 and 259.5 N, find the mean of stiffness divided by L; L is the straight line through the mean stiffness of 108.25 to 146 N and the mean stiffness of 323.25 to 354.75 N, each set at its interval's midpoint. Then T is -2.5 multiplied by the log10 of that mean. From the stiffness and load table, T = 0.06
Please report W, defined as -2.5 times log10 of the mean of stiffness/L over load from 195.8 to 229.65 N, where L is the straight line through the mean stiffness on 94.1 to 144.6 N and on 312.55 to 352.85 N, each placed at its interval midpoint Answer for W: 0.10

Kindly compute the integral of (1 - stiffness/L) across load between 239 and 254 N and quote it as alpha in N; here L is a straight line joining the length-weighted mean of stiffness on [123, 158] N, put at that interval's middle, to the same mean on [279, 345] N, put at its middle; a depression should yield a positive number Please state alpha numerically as 0.5 N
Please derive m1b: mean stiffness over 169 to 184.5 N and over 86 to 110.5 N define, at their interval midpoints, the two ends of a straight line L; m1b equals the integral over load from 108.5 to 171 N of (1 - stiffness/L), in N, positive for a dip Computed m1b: 5.7 N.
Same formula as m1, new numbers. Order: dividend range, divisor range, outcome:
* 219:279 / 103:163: 0.88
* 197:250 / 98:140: 0.85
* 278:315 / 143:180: 0.89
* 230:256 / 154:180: 0.87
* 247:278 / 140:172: 0.91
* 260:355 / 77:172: 0.85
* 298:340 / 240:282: 0.98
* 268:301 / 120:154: 0.91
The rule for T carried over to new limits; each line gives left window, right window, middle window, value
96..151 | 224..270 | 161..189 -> -0.05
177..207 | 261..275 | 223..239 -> 0.08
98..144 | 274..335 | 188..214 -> 0.05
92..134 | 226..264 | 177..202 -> -0.03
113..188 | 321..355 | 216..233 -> 0.10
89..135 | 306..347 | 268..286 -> 0.04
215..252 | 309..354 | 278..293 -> -0.02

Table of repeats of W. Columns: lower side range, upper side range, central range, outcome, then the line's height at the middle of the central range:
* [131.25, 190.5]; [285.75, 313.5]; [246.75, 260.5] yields 0.026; 20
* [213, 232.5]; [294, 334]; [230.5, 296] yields -0.020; 18.9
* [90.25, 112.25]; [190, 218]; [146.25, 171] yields 0.029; 21.8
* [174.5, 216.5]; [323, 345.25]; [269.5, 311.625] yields 0.013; 19.5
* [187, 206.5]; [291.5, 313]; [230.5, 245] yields 0.056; 19.8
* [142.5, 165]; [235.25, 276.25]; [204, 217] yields 0.053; 20.1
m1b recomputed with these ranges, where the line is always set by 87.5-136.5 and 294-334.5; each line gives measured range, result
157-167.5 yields 0.30 N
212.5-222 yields 0.95 N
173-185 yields -0.40 N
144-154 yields 0.69 N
